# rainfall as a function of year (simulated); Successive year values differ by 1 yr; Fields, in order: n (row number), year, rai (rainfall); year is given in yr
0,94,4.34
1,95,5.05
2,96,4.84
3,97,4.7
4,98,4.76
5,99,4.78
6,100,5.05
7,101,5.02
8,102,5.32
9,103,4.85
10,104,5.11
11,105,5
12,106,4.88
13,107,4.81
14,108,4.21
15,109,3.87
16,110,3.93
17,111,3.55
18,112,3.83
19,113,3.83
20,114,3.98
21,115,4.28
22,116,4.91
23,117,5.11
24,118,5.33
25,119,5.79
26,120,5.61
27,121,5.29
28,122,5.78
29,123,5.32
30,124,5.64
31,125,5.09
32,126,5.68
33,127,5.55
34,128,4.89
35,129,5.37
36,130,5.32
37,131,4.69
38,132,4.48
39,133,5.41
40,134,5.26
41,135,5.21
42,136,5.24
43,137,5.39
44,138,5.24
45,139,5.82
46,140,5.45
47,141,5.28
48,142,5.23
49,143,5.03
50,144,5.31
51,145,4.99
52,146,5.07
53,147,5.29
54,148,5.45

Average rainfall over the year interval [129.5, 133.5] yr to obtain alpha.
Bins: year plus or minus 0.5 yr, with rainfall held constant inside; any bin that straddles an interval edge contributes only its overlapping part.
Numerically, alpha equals 4.98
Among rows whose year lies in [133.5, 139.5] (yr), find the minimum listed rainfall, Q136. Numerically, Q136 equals 5.21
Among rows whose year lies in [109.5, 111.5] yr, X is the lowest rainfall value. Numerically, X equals 3.55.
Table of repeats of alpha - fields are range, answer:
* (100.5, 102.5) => 5.17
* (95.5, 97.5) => 4.77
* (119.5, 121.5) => 5.45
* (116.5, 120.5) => 5.46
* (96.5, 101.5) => 4.86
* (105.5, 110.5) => 4.34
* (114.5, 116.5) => 4.6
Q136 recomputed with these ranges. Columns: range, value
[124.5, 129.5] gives 4.89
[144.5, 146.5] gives 4.99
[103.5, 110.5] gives 3.87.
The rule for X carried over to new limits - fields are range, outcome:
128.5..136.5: 4.48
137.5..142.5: 5.23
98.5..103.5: 4.78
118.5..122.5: 5.29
